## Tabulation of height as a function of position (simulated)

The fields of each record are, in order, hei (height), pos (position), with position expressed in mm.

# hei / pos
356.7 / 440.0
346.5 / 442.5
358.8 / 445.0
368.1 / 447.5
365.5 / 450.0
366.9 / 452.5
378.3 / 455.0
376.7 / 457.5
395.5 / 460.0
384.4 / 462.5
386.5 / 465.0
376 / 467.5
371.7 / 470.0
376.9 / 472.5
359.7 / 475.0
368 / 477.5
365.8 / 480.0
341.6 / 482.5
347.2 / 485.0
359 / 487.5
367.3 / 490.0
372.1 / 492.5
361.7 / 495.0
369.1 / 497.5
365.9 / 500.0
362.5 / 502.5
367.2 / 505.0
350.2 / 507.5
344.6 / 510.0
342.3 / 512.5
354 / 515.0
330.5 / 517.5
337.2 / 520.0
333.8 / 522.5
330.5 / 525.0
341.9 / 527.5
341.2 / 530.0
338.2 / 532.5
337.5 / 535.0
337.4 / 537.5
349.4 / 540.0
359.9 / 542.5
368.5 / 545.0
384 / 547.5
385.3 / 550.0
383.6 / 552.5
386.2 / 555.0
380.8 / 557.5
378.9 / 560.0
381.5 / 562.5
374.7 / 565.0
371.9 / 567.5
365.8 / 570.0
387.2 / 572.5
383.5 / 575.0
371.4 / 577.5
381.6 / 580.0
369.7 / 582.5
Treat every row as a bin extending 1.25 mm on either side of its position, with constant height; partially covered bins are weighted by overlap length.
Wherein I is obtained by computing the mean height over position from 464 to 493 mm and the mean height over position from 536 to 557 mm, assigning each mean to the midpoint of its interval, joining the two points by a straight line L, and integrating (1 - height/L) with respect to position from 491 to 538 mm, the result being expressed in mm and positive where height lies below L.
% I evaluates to 2.4 mm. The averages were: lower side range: 366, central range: 349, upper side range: 369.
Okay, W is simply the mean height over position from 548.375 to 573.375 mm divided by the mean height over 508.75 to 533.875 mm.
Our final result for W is 1.12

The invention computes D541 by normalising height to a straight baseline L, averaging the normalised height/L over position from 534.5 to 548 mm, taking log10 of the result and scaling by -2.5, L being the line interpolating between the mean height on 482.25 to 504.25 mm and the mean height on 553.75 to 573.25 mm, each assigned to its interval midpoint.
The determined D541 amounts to 0.05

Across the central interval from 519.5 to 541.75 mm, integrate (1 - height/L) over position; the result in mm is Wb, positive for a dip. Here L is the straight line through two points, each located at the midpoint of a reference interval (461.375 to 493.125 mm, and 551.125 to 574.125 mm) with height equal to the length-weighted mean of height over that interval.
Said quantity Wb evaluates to 2.1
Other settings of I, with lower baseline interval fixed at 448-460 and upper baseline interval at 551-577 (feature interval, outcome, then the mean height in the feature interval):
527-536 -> 0.9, 340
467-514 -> 1.8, 361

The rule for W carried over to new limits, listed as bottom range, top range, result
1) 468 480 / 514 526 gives 0.91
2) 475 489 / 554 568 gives 1.06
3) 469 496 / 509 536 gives 0.94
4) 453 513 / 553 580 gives 1.03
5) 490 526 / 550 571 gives 1.07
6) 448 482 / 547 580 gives 1.02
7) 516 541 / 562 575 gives 1.11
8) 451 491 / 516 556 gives 0.95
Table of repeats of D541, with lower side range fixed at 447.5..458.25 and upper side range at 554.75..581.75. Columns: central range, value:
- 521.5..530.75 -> 0.119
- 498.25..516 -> 0.056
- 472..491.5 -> 0.038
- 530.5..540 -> 0.111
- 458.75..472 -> -0.030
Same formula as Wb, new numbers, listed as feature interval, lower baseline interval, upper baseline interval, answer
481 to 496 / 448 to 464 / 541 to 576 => 0.8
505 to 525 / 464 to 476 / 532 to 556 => 1.4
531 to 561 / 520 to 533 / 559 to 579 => -0.8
